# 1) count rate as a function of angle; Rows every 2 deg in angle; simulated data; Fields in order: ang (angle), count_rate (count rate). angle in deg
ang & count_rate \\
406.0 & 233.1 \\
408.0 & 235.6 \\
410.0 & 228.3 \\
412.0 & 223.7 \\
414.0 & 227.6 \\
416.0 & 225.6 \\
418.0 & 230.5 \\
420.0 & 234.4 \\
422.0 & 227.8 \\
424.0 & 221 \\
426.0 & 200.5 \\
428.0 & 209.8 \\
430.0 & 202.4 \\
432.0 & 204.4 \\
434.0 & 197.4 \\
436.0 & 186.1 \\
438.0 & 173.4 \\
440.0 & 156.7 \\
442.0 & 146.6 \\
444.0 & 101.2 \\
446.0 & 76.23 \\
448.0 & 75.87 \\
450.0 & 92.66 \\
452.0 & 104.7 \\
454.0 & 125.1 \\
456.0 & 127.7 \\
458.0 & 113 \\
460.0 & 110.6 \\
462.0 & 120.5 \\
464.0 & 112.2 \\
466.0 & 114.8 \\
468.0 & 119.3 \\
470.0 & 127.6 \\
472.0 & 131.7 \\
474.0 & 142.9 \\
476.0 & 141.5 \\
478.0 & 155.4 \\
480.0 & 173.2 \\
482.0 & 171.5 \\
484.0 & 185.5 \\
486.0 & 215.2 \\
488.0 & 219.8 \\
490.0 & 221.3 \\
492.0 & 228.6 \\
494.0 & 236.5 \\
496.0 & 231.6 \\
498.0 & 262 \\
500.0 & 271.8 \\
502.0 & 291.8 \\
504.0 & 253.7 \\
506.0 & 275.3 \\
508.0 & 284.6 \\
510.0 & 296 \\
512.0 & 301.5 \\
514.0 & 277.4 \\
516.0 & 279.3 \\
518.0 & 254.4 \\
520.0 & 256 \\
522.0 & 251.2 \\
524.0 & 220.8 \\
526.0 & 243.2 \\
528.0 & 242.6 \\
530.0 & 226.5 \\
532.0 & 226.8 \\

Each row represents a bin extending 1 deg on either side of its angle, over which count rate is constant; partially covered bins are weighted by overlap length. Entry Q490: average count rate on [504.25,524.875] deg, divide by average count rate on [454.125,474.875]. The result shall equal 2.21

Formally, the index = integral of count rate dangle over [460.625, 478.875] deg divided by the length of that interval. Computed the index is 129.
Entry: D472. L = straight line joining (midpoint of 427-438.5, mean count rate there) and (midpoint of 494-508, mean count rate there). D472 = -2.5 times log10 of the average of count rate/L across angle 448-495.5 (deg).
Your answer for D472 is 0.49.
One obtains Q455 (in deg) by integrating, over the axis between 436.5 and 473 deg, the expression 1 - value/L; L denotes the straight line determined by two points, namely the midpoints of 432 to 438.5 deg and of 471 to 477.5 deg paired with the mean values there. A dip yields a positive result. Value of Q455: 10.0 deg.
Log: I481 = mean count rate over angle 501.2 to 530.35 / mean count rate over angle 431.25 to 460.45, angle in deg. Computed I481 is 1.99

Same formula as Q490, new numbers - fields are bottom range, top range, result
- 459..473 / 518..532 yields 2.01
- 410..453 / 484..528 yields 1.42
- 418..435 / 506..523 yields 1.29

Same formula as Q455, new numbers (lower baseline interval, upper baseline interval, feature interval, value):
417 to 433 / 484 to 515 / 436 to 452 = 7.4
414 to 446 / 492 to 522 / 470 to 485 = 5.2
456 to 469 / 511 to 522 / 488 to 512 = -3.8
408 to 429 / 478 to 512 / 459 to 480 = 9.3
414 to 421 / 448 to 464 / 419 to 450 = 1.7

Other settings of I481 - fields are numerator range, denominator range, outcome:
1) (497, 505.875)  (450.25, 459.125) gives 2.34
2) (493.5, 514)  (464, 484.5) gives 1.89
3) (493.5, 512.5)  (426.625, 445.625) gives 1.57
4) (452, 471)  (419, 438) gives 0.57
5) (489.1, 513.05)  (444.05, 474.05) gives 2.36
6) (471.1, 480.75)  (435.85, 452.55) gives 1.23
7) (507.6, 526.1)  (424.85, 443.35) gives 1.44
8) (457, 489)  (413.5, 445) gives 0.75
